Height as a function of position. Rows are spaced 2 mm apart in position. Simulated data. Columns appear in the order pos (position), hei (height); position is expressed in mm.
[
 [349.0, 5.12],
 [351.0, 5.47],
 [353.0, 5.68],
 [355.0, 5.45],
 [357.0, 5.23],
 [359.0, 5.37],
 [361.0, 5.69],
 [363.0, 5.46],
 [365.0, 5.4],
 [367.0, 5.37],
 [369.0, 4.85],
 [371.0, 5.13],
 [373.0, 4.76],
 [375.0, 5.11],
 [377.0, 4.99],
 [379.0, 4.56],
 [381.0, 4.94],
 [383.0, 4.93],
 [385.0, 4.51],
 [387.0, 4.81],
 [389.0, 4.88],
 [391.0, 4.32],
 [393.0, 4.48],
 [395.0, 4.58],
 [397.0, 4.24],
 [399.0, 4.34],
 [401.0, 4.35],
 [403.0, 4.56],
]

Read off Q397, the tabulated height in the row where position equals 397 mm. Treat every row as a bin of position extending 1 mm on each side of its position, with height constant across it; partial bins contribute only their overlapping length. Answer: 4.24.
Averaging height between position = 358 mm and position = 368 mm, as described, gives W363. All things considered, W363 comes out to 5.46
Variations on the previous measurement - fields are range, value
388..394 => 4.56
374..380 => 4.89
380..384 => 4.94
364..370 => 5.21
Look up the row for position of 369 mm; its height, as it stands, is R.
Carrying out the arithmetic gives 4.85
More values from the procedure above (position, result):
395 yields 4.58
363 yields 5.46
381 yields 4.94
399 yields 4.34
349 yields 5.12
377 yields 4.99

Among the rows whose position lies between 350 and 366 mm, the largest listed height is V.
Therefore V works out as 5.69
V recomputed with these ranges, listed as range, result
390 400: 4.58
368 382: 5.13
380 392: 4.94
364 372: 5.4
